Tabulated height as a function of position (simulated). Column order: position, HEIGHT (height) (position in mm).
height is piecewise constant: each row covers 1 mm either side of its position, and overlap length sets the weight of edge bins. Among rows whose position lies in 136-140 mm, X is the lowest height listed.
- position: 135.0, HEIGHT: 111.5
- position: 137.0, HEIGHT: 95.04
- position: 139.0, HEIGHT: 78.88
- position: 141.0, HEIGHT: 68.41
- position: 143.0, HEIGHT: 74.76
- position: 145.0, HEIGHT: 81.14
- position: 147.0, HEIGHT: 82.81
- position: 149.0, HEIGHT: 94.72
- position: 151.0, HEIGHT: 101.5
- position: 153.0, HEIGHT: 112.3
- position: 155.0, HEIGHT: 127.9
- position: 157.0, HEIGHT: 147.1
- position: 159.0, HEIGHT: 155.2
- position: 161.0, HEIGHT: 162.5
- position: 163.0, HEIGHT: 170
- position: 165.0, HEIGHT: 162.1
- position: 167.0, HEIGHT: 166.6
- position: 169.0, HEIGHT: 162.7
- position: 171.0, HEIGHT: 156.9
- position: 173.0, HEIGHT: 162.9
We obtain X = 78.88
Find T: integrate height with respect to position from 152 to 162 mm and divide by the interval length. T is 141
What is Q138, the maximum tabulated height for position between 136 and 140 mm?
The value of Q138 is 95.04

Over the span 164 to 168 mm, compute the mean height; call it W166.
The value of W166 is 164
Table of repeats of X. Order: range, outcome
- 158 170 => 155.2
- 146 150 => 82.81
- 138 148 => 68.41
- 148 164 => 94.72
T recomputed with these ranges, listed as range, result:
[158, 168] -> 163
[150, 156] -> 114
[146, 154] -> 97.8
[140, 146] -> 74.8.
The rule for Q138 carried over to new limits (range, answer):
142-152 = 101.5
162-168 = 170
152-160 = 155.2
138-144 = 78.88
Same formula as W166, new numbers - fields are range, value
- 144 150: 86.2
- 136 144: 79.3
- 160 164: 166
